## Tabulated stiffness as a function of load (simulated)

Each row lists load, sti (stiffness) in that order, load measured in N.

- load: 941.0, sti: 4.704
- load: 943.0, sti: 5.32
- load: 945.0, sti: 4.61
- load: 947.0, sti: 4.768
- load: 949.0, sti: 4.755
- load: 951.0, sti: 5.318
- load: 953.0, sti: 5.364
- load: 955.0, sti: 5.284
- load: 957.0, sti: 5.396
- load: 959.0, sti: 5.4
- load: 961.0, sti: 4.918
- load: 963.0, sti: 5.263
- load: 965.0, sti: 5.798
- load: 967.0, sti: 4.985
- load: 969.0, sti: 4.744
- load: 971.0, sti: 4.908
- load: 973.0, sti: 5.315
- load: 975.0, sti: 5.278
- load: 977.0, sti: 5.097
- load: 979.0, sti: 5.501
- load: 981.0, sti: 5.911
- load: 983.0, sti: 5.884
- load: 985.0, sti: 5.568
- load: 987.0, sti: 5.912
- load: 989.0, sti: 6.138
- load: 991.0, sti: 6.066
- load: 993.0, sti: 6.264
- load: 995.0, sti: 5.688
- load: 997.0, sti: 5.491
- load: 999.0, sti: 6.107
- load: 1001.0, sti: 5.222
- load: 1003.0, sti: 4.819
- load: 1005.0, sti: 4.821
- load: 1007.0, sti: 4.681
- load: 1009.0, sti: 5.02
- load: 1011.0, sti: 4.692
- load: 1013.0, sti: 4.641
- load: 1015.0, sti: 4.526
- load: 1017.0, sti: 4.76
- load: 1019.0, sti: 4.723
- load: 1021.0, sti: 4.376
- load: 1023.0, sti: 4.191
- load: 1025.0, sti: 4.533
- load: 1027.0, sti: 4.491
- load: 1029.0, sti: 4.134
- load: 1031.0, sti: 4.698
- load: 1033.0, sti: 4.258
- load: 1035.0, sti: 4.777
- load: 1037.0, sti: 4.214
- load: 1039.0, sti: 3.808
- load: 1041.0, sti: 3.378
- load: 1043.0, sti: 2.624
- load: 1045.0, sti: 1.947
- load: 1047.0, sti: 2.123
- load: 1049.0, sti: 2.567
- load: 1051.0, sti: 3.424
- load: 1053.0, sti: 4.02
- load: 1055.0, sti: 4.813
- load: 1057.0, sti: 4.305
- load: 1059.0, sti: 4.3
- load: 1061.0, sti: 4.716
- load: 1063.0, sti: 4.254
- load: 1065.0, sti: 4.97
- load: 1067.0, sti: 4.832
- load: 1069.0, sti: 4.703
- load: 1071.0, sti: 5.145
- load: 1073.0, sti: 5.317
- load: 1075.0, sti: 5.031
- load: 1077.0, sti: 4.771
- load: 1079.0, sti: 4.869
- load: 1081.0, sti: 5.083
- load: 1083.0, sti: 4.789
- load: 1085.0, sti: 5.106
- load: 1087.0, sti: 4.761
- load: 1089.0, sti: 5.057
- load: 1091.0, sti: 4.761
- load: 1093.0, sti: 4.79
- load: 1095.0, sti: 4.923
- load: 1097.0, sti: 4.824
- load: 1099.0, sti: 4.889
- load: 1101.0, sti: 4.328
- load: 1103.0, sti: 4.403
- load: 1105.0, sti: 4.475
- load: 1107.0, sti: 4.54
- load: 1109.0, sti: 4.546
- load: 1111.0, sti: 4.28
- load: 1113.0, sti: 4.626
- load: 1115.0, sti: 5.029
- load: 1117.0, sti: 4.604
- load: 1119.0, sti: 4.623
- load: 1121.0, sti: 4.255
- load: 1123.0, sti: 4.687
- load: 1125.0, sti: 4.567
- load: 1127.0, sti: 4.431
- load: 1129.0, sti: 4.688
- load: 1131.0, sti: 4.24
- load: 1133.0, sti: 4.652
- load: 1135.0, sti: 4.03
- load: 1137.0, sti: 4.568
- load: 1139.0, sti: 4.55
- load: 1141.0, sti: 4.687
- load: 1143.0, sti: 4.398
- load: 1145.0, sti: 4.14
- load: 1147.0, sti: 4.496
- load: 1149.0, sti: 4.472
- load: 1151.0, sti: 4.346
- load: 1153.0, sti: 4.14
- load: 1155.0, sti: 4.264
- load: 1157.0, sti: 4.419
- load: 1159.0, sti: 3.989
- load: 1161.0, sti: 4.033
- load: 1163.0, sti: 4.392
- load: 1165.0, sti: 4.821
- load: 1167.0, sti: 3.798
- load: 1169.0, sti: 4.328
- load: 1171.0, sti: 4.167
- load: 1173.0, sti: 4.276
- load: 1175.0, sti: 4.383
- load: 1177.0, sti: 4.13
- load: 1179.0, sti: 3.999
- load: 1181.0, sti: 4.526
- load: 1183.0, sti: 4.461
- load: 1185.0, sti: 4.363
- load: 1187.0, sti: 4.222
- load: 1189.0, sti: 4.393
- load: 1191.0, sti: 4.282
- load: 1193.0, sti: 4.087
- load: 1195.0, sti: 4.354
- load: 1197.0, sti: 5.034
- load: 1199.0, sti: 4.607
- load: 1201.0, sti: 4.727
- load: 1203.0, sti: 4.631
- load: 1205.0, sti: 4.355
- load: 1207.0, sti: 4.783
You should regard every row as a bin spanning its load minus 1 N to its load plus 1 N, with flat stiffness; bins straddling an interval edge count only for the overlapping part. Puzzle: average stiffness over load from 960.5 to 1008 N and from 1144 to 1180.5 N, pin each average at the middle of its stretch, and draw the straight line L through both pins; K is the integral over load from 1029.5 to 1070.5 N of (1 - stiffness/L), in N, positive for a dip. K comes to 8.5 N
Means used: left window 5.44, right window 4.26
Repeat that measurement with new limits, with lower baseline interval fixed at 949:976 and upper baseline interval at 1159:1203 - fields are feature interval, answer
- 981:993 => -1.9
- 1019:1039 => 2.2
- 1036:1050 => 5.6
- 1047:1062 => 2.9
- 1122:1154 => 0.5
